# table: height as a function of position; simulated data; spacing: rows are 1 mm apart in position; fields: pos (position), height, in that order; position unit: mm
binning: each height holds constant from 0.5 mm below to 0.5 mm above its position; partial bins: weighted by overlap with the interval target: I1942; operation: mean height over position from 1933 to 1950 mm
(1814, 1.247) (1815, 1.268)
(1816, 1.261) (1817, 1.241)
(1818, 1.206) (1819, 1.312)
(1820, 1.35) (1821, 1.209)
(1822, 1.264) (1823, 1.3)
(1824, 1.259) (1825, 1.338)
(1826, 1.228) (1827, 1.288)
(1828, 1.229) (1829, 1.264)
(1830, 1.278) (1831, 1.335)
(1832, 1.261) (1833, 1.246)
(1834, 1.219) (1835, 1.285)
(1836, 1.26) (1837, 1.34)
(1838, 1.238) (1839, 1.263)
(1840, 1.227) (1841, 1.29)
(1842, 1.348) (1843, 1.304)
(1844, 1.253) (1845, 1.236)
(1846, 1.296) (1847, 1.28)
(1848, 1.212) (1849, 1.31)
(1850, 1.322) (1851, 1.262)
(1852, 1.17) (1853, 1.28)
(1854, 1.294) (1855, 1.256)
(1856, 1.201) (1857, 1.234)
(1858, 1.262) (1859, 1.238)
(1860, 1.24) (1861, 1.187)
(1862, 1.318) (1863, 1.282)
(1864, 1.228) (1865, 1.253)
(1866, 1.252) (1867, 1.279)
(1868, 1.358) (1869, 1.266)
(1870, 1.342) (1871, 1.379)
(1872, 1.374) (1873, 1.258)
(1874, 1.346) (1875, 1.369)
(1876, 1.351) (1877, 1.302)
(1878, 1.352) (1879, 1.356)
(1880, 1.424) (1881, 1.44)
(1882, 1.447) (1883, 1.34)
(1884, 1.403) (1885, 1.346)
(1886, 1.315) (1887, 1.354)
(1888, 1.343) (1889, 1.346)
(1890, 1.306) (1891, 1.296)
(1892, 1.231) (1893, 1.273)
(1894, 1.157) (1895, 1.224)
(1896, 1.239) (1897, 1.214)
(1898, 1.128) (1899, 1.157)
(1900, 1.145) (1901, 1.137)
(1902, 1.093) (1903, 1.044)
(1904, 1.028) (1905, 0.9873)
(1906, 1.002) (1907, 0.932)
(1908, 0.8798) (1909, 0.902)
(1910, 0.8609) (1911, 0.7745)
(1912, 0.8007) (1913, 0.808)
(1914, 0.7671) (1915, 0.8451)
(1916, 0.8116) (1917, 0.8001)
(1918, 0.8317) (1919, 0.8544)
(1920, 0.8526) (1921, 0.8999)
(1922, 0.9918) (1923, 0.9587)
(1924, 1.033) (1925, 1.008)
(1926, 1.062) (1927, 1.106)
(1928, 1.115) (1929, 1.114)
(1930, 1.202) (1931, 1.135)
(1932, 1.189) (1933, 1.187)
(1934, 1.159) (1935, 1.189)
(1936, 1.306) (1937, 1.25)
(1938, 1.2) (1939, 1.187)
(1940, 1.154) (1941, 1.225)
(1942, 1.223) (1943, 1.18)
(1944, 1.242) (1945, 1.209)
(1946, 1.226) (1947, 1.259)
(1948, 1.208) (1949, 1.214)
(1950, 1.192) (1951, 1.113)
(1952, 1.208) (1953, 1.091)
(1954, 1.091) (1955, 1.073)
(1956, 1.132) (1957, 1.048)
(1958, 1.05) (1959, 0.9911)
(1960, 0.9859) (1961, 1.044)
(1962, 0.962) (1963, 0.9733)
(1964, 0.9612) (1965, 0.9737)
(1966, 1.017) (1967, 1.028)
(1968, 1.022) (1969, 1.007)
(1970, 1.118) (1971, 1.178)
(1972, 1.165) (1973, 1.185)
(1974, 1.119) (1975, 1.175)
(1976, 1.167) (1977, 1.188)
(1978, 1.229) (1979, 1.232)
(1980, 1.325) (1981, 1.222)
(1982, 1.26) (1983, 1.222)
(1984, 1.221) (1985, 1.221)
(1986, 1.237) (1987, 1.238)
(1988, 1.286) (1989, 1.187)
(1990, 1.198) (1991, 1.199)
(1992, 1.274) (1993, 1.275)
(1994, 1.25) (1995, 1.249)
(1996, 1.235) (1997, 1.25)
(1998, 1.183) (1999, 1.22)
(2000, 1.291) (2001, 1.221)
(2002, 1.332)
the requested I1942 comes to 1.21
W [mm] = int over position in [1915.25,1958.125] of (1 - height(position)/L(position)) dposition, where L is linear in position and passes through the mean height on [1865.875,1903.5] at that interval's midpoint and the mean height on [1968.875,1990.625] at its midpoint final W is 4.7 mm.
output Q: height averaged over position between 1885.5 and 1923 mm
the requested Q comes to 1.04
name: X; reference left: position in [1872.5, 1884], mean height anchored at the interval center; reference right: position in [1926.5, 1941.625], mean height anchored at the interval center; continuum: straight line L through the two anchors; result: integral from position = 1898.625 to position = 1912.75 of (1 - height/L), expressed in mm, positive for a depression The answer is 3.3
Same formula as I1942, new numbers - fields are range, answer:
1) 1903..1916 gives 0.886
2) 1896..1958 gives 1.07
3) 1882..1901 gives 1.27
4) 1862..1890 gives 1.34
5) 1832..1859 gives 1.26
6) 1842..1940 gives 1.18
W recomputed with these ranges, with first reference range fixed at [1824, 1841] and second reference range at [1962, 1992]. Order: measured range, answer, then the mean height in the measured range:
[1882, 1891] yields -0.9 mm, 1.35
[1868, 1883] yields -1.5 mm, 1.36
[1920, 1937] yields 1.3 mm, 1.1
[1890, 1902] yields 0.2 mm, 1.2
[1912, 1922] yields 3.0 mm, 0.837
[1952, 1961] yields 0.8 mm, 1.07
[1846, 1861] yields 0.0 mm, 1.25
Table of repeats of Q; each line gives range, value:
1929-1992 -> 1.16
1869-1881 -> 1.35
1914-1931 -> 0.967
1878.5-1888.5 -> 1.38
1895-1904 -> 1.14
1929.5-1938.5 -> 1.2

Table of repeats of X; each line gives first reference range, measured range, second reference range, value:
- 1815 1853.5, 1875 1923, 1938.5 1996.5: 4.0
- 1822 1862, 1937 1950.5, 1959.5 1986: -0.6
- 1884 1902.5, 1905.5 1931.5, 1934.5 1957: 6.0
